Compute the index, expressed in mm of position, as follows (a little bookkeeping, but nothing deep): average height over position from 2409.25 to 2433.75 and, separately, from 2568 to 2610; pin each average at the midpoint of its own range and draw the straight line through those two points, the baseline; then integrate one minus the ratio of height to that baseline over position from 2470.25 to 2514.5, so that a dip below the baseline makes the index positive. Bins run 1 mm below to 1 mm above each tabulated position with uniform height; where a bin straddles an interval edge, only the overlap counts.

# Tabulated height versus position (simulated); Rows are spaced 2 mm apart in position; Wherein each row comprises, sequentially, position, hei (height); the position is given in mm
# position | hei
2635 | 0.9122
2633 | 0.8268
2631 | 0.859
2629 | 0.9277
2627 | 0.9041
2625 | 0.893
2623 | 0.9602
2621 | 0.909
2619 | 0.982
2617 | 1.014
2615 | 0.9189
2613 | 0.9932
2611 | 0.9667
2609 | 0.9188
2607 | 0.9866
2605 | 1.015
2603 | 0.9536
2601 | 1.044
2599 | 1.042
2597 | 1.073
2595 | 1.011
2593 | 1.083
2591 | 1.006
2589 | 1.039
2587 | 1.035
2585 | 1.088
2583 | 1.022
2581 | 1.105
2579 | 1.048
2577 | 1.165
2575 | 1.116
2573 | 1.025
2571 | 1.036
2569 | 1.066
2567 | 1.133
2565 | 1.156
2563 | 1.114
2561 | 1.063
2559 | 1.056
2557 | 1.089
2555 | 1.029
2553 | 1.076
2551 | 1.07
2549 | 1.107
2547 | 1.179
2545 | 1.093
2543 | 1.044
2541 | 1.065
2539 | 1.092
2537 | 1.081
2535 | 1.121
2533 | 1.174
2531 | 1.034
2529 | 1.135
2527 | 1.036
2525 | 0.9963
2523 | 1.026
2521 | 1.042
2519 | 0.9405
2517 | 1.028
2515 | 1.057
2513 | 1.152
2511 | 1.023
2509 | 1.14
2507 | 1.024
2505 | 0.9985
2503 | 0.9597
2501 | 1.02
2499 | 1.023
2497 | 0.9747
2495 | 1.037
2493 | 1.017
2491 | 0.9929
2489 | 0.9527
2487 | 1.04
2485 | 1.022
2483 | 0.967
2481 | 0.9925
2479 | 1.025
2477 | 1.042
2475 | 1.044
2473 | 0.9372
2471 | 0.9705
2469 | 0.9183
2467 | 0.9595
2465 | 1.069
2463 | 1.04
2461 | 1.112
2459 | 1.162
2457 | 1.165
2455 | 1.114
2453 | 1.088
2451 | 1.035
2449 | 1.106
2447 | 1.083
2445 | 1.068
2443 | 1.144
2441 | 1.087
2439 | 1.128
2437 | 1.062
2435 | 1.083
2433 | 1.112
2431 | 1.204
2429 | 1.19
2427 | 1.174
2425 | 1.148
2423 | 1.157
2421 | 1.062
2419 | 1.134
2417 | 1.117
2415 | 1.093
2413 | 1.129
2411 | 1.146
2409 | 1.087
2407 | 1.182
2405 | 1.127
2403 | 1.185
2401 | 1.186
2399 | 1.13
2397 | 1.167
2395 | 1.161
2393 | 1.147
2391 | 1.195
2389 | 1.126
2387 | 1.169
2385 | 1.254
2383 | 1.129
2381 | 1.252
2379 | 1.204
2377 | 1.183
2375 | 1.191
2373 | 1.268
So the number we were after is 3.2 mm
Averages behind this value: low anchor 1.14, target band 1.02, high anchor 1.04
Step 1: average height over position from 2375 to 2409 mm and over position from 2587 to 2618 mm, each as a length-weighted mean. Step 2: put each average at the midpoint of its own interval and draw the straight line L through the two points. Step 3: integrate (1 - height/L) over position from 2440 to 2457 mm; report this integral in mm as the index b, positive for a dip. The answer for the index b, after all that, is 0.5 mm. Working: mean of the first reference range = 1.17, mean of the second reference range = 1.01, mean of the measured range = 1.09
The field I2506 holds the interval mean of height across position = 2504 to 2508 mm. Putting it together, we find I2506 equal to 1.01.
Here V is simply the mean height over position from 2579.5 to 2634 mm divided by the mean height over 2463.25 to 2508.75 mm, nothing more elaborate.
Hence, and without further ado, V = 0.98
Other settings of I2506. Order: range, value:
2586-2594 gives 1.04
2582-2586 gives 1.06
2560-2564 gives 1.09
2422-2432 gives 1.17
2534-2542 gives 1.09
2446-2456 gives 1.09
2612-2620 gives 0.977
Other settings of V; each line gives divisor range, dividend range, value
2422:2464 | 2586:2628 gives 0.88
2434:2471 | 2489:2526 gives 0.95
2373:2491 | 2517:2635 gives 0.93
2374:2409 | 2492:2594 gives 0.91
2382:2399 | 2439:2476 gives 0.91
